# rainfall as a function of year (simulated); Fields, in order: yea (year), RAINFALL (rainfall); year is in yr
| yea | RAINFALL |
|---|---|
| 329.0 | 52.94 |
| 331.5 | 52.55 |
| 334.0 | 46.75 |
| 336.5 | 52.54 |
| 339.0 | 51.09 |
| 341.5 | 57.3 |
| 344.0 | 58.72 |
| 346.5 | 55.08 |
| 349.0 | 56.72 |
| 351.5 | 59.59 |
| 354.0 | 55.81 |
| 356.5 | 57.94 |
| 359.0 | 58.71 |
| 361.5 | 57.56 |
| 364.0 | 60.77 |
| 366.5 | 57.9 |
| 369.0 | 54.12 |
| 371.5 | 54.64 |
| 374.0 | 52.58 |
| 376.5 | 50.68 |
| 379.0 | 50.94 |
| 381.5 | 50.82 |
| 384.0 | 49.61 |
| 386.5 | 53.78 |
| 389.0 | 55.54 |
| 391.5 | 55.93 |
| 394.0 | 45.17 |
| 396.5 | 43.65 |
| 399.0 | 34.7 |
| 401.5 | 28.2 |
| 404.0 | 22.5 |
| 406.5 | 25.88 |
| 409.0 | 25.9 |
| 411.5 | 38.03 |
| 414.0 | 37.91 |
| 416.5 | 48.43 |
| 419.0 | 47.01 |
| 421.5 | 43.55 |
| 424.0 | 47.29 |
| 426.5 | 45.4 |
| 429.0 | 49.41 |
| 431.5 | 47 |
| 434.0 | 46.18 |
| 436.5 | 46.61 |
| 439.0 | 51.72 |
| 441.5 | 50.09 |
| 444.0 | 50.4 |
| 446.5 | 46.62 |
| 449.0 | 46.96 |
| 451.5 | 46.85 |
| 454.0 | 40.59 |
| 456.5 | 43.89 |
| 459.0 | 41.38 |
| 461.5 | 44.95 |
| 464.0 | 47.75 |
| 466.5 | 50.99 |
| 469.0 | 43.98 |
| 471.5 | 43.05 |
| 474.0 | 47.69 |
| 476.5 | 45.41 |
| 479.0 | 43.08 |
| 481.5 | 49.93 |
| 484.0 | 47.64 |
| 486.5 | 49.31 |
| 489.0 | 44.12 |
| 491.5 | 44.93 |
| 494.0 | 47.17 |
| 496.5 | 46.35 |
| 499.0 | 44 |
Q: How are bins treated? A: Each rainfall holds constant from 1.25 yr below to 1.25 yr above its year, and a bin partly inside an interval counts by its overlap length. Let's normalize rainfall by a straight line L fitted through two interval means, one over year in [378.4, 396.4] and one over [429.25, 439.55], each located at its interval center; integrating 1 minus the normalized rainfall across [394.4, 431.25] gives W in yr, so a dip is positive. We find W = 7.8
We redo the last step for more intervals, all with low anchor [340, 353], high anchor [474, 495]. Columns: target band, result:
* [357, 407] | 5.5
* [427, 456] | 1.5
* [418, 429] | 1.1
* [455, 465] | 0.8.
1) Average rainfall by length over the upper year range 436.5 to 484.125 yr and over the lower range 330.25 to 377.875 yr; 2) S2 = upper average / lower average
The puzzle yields 0.84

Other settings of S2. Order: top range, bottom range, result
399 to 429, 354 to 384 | 0.69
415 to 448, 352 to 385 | 0.87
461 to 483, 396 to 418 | 1.38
